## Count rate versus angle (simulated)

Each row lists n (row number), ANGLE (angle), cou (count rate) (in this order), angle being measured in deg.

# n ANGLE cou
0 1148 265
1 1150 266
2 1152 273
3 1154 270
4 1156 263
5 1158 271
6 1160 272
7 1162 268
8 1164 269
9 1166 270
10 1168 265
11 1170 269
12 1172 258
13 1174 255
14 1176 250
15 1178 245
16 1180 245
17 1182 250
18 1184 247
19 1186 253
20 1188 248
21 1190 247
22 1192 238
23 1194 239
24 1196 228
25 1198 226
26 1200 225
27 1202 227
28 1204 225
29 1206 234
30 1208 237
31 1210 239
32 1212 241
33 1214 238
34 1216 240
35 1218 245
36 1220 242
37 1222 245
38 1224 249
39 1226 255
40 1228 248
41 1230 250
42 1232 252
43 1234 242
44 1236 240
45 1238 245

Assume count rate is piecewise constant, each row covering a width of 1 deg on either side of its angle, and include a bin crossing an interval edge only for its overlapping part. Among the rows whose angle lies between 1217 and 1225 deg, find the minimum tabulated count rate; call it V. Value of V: 242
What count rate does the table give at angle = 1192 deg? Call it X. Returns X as 238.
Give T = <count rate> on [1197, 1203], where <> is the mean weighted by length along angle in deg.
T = 226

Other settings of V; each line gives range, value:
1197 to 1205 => 225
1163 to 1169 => 265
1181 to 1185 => 247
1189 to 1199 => 226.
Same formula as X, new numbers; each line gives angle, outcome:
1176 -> 250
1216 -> 240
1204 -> 225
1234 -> 242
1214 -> 238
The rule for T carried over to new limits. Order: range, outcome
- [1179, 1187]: 249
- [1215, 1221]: 242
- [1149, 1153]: 270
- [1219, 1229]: 248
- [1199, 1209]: 230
